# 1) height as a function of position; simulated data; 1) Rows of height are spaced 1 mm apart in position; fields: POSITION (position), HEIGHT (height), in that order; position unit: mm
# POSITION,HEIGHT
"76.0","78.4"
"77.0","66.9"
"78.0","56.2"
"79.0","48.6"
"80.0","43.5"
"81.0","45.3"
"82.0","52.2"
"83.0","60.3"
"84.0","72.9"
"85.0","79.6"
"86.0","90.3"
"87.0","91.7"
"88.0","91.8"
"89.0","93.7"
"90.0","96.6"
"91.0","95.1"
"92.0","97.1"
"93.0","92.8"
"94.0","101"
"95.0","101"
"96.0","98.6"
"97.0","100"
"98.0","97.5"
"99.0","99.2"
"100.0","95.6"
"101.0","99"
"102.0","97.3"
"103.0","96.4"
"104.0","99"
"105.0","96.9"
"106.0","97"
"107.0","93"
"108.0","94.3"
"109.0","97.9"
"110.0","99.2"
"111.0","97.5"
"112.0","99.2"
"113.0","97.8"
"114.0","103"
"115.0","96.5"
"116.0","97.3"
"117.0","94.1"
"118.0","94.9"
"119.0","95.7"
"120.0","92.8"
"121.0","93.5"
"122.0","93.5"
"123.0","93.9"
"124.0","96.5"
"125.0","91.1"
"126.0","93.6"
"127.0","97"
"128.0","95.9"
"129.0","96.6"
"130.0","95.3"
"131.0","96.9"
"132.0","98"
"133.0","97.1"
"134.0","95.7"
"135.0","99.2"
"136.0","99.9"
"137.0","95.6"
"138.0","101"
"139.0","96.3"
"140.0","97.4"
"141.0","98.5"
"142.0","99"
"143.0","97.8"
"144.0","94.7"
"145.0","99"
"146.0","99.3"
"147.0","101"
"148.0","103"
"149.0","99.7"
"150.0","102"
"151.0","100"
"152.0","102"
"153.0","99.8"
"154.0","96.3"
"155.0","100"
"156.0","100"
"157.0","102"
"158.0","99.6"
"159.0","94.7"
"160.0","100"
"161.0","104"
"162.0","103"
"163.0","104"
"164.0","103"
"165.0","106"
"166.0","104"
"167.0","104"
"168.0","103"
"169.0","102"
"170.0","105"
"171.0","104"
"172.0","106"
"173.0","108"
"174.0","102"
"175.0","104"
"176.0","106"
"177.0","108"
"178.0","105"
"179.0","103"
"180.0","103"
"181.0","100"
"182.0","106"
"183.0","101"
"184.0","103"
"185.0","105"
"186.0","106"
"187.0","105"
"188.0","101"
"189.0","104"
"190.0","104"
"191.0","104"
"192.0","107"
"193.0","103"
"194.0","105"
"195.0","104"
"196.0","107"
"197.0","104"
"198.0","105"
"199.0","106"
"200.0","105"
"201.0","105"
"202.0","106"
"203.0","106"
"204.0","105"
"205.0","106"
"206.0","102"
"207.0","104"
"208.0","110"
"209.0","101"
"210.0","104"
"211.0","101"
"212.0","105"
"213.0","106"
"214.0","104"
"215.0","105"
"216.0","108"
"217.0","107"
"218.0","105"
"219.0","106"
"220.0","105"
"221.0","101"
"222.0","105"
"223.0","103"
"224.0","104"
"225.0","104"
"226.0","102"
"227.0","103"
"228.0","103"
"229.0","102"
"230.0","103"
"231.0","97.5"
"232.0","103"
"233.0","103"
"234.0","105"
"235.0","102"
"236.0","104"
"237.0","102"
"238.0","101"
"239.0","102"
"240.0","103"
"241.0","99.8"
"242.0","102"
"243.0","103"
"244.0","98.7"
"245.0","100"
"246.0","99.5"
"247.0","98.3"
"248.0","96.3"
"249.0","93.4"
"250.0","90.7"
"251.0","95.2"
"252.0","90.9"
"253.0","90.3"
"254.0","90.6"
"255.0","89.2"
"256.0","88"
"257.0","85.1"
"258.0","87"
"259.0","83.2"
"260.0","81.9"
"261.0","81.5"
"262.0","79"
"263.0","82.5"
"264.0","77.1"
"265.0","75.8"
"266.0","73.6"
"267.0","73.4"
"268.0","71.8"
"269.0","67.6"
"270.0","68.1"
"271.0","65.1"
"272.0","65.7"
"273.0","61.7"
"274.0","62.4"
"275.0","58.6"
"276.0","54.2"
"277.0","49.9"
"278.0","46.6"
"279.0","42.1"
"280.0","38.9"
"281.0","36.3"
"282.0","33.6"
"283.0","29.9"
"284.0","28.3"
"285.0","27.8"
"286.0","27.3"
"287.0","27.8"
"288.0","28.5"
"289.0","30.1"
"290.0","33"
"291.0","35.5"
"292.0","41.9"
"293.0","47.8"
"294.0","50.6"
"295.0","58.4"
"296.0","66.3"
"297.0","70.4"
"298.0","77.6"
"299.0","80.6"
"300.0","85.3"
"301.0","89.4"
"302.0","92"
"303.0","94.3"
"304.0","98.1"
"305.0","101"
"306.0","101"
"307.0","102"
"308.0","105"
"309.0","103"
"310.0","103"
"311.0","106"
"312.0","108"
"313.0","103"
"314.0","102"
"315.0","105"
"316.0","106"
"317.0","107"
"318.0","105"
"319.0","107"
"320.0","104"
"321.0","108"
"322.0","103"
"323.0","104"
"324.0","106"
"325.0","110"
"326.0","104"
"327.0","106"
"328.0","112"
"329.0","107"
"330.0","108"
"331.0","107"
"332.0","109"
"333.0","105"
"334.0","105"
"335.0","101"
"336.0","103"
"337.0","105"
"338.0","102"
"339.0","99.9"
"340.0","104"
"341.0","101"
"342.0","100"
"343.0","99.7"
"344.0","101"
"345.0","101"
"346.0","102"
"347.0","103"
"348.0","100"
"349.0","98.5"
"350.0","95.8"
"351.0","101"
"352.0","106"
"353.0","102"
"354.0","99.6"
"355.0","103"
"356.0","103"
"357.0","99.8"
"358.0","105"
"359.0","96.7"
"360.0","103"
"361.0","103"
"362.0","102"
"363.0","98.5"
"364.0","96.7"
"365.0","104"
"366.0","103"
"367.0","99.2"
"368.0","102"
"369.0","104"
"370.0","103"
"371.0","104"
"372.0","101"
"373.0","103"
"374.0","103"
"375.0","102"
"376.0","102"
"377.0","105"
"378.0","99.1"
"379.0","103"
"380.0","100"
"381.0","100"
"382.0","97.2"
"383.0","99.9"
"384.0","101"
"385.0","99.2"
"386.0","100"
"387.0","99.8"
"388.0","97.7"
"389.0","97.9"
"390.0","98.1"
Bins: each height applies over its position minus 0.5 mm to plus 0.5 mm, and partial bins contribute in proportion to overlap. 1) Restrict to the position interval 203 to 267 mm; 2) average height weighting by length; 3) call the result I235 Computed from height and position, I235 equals 97.8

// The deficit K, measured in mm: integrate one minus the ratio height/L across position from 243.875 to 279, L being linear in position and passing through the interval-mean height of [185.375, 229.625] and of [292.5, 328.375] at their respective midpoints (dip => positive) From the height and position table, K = 7.51 mm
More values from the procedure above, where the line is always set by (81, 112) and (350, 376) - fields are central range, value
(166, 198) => -3.1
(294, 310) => 1.9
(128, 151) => -1.2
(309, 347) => -1.5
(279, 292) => 8.8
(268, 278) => 3.8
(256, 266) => 1.7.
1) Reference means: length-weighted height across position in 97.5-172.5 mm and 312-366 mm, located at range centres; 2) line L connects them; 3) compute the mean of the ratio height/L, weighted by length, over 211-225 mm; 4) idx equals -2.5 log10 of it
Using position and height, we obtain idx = -0.045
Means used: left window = 98.6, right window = 103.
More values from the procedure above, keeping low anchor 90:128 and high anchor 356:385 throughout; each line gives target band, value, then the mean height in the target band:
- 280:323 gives 0.31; 75.4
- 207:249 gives -0.04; 103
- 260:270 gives 0.30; 75.7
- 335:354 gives 0.00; 101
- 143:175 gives -0.04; 102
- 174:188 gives -0.07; 104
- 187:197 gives -0.07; 104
